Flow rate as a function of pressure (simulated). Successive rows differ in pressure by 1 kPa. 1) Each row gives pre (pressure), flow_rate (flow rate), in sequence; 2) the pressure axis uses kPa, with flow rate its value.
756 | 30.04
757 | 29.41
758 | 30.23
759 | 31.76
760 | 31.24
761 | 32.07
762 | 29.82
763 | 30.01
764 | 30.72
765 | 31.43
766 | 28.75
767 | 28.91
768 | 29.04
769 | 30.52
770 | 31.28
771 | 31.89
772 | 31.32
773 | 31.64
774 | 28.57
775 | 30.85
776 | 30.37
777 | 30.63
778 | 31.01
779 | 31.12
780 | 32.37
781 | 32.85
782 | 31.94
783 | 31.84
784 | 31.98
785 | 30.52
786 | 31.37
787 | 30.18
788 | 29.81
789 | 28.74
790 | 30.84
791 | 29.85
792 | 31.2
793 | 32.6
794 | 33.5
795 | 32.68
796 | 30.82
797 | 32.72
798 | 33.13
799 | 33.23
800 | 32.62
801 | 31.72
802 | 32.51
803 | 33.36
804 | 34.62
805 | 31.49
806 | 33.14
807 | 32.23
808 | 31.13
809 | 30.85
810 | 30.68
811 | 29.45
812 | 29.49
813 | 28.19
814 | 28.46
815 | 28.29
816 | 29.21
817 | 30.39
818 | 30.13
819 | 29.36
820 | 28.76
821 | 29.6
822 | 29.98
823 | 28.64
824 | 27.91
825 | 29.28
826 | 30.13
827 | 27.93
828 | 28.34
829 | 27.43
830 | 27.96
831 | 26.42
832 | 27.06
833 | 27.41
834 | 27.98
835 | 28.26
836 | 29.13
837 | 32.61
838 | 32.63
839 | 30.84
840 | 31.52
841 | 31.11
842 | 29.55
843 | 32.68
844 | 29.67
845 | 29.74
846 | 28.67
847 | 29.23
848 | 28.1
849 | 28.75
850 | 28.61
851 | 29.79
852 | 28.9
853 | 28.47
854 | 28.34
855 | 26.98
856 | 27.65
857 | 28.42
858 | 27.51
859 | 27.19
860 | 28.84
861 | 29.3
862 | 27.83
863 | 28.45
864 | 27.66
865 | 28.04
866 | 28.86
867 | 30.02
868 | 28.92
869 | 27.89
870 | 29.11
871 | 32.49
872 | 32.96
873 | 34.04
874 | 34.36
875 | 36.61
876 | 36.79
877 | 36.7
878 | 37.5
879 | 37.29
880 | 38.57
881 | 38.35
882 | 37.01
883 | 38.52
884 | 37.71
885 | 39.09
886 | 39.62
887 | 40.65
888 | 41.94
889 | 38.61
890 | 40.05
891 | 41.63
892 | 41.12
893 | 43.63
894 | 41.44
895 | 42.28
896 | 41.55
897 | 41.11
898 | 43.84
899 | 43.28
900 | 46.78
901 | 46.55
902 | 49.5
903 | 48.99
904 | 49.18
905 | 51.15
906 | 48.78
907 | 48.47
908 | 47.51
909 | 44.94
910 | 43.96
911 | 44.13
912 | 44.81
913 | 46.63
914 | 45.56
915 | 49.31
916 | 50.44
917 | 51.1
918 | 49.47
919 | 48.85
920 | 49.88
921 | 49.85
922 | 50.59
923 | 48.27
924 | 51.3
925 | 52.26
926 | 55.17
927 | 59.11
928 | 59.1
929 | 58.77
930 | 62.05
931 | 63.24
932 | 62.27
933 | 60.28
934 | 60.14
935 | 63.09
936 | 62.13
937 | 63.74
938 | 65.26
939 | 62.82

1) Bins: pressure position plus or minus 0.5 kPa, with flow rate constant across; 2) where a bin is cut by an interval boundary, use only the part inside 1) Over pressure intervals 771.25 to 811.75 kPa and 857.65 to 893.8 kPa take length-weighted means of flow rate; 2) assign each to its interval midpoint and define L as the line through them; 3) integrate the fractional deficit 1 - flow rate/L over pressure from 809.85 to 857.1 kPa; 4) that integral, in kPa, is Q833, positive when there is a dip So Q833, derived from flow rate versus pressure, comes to 5.7 kPa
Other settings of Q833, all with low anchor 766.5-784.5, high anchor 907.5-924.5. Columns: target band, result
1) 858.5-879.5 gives 5.4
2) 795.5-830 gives 4.9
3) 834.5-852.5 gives 4.2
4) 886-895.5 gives 0.8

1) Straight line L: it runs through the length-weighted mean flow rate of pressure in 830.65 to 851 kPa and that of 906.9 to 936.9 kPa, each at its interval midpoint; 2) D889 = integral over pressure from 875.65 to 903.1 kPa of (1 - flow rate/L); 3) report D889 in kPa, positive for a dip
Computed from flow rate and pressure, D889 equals 1.7 kPa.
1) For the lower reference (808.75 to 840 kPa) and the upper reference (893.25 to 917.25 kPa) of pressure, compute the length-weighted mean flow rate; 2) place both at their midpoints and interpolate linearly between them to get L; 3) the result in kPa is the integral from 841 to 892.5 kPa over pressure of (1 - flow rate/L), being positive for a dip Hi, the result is 7.5 kPa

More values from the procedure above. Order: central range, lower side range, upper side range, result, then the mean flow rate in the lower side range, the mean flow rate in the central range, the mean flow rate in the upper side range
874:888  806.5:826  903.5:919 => 1.31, 29.6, 38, 47.7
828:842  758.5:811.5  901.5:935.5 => 3.53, 31.3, 29.2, 52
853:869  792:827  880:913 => 4.17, 30.9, 28.3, 43.3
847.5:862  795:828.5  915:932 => 4.10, 30.6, 28.3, 53.8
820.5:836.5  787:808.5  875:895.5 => 2.87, 32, 28.3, 39.4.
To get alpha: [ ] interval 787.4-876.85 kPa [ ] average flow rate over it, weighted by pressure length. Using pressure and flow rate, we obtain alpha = 30.1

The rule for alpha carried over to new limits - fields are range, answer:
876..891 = 38.7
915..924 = 49.9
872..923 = 43.3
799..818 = 31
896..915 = 46.3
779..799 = 31.6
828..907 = 34.5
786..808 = 31.9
